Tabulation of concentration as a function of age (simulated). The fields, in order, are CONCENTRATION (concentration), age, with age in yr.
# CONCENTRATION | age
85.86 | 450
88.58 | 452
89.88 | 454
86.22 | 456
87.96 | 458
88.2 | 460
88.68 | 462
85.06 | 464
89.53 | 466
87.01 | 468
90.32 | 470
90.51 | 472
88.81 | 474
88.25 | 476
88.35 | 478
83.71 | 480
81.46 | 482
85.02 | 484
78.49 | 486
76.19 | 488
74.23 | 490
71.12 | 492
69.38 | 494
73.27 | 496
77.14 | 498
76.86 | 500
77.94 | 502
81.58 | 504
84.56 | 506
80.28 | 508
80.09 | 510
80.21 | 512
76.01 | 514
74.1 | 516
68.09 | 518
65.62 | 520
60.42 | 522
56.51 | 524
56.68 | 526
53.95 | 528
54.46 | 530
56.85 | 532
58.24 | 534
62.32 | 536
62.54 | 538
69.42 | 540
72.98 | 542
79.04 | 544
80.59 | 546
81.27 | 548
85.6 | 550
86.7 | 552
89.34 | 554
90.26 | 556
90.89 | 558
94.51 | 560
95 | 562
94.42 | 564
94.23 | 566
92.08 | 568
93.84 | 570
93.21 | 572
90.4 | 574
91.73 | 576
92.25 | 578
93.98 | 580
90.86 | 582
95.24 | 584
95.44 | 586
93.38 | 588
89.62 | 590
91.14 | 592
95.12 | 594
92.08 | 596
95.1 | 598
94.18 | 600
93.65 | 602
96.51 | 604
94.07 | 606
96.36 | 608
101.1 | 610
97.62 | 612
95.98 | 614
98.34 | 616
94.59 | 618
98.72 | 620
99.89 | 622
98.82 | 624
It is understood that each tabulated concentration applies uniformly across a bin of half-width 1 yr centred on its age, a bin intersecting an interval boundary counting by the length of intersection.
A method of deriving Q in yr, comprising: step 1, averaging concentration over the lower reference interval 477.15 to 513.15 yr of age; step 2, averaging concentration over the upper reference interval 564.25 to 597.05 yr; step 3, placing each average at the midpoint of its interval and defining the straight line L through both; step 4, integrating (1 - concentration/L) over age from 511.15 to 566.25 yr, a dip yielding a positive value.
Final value 7.6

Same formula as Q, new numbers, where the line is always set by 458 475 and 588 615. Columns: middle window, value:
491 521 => 4.8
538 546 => 1.6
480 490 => 1.0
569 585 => 0.2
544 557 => 1.0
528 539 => 4.0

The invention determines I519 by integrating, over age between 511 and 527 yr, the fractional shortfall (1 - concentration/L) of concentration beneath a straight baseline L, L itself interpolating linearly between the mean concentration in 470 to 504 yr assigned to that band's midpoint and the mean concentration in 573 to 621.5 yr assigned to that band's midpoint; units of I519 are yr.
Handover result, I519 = 3.26 yr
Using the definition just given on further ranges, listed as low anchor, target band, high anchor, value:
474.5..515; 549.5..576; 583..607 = -0.76 yr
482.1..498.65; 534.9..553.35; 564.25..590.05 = 2.30 yr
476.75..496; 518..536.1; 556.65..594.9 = 5.61 yr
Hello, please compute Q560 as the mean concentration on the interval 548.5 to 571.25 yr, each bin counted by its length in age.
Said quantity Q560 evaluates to 91.3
